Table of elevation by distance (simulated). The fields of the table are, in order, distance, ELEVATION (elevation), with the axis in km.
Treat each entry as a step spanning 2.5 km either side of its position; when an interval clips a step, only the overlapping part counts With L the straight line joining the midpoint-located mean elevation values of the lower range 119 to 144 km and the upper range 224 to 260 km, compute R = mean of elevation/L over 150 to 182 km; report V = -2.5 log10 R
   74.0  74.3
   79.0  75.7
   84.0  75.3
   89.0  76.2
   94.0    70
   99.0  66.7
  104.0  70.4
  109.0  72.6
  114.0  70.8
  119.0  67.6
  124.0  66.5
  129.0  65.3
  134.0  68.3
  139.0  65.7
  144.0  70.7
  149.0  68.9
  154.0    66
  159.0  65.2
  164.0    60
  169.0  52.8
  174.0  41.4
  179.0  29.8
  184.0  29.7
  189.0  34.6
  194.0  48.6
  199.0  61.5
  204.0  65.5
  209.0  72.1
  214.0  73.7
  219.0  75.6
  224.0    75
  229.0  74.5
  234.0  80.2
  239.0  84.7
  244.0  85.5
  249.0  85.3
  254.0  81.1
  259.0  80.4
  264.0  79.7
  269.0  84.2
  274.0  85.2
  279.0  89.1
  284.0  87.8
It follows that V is 0.32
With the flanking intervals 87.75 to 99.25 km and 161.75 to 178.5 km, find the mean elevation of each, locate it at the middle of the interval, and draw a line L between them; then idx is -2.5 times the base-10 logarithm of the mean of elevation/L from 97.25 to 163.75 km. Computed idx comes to -0.13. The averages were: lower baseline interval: 71.2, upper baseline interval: 48.7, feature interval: 67.8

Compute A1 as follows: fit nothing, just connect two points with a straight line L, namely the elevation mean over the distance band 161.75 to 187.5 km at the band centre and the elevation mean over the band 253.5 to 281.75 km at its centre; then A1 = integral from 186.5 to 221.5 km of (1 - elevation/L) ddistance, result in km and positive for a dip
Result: -3.6 km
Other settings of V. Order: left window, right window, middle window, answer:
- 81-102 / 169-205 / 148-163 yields -0.23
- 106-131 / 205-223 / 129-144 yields 0.03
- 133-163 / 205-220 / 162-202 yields 0.48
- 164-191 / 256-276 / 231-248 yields -0.20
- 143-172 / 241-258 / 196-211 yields 0.12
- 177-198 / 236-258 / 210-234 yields -0.17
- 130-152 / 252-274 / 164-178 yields 0.44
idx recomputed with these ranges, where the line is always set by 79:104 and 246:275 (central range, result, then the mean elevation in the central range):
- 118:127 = 0.11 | 66.9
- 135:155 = 0.11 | 68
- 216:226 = 0.07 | 75.2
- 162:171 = 0.34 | 56.4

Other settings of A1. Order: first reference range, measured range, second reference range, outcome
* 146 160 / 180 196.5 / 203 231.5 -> 7.9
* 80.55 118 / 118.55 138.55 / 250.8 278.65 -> 1.9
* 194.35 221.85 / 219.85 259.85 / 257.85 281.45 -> -2.3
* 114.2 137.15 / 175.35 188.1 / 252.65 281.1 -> 7.3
